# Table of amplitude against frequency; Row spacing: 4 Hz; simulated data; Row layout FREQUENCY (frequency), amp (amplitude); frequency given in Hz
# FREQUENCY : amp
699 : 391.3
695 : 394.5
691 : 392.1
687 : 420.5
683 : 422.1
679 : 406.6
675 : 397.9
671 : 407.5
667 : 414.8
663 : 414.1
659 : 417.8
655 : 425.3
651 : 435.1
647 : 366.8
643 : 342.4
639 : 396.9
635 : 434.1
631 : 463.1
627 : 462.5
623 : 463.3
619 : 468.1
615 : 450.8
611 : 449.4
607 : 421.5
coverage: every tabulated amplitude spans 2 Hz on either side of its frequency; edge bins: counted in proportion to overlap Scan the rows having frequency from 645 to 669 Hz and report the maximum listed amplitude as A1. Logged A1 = 435.1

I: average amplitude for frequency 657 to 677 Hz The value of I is 410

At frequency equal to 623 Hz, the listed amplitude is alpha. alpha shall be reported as 463.3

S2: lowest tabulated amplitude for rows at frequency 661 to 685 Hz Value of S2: 397.9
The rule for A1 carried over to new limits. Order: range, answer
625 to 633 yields 463.1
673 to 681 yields 406.6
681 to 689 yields 422.1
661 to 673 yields 414.8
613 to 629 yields 468.1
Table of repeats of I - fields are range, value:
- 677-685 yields 414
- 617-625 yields 466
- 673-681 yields 402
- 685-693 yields 406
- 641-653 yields 381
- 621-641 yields 444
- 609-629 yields 459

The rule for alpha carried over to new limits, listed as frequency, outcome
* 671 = 407.5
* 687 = 420.5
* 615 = 450.8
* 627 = 462.5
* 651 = 435.1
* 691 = 392.1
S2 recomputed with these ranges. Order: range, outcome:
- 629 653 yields 342.4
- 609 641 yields 396.9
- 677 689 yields 406.6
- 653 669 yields 414.1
